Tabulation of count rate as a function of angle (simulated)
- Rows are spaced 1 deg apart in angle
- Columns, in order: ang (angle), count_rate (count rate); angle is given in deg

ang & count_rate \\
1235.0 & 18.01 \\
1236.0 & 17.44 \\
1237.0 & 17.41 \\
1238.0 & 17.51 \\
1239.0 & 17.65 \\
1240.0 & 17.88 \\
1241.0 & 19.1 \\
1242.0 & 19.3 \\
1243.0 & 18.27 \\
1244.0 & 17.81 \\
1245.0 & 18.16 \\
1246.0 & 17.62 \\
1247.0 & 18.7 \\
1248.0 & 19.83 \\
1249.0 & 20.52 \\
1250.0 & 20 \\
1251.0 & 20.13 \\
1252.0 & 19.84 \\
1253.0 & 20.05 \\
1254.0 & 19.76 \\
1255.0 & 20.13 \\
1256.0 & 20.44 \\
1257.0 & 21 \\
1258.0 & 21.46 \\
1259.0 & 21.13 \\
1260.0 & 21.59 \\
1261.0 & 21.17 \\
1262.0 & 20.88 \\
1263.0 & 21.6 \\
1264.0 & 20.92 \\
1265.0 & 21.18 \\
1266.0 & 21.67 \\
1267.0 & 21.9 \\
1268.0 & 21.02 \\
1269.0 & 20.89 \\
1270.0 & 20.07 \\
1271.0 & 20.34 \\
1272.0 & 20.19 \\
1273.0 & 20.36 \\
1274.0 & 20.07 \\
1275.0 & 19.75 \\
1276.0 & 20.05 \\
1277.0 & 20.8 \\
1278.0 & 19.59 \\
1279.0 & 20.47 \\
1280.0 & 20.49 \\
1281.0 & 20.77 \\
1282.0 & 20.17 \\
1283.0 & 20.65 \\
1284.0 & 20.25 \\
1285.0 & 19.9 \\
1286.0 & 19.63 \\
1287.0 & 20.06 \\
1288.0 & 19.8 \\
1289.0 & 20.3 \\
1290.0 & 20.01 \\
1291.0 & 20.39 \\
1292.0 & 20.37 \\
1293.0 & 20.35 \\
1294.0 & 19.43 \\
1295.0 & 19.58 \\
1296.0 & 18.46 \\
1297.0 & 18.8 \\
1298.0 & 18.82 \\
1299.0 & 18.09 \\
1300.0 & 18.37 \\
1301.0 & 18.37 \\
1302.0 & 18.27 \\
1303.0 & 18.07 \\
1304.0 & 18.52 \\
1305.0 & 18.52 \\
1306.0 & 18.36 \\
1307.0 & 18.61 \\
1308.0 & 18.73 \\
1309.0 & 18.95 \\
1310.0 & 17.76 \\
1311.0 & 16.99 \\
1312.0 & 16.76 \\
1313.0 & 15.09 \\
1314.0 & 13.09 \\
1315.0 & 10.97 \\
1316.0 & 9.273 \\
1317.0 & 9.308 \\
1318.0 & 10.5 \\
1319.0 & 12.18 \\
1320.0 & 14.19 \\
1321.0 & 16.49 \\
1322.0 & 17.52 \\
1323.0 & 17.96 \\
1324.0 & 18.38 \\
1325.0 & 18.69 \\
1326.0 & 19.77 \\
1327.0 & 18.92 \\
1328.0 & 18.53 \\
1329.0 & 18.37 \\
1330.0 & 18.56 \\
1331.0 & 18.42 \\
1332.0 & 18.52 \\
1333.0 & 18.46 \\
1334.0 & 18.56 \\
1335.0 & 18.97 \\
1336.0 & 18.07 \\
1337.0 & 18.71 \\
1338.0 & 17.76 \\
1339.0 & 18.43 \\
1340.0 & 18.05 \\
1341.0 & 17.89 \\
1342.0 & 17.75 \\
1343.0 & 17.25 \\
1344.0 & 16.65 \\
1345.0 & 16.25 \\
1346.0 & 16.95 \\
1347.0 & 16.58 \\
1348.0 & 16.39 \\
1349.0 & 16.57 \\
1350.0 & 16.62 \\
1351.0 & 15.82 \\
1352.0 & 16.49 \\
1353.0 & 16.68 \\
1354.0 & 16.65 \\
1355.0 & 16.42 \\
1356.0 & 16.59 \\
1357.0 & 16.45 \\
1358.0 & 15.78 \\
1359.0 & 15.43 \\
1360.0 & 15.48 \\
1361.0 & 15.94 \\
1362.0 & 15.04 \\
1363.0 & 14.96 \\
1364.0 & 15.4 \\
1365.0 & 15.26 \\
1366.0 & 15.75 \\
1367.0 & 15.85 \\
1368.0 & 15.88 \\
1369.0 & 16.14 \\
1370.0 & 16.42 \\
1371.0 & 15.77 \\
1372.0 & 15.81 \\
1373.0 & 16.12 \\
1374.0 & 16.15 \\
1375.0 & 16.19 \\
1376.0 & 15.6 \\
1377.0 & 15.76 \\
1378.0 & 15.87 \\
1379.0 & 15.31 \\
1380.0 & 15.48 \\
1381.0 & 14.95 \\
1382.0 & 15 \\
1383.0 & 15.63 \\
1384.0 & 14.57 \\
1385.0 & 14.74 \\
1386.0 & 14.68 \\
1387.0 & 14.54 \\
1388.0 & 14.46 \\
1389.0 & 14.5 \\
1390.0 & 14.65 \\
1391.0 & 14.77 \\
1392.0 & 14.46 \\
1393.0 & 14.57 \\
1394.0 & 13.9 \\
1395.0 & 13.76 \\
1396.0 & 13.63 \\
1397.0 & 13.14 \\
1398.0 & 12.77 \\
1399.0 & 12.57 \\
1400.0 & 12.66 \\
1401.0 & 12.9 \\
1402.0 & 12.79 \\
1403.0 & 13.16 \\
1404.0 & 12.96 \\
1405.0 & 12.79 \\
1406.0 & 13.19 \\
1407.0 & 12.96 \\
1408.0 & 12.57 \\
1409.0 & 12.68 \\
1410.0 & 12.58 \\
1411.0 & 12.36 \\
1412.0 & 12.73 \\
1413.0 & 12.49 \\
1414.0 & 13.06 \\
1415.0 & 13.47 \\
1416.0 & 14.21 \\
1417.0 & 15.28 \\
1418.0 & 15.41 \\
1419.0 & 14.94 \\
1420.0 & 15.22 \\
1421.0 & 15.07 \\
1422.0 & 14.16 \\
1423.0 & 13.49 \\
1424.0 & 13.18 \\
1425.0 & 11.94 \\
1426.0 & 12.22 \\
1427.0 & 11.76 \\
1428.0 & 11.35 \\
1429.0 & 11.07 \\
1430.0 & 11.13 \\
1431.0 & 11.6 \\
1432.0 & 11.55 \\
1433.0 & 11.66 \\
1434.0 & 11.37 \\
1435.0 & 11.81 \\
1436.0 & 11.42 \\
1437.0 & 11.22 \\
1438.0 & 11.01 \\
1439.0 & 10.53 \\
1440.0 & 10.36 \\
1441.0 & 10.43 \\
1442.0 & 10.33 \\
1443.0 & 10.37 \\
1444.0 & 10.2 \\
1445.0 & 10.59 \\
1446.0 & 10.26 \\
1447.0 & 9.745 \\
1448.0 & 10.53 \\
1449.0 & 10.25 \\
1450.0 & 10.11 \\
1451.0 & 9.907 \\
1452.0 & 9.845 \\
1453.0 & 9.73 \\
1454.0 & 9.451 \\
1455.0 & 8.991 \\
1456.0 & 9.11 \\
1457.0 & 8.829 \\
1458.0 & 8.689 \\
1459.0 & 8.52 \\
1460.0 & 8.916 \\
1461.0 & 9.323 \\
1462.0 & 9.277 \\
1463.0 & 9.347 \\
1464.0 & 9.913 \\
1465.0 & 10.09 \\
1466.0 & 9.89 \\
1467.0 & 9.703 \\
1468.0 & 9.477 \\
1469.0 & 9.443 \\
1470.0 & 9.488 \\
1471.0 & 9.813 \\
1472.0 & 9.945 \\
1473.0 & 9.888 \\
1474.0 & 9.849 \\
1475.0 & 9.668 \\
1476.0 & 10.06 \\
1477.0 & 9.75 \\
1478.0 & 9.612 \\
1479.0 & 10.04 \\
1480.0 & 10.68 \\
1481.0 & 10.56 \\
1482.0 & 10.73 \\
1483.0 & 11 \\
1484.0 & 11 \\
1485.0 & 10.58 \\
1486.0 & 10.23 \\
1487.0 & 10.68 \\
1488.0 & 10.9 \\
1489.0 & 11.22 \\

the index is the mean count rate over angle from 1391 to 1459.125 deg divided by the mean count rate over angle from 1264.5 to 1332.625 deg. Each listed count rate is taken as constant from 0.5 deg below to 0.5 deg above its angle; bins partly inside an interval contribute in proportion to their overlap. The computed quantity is 0.65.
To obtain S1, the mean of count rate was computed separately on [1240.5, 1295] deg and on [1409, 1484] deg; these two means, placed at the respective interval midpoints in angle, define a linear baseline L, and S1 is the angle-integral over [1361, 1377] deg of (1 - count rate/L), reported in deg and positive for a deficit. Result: -0.9 deg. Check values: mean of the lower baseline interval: 20.2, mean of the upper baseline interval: 11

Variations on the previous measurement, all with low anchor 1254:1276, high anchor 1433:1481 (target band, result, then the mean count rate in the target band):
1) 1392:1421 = -1.4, 13.4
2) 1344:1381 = -1.7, 16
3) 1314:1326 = 2.3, 14.3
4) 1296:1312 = 0.3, 18.3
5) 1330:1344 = -1.2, 18.2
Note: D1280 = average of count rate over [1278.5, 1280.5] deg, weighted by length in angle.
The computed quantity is 20.5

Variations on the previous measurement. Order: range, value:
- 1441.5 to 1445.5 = 10.4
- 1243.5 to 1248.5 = 18.4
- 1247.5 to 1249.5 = 20.2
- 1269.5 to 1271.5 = 20.2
